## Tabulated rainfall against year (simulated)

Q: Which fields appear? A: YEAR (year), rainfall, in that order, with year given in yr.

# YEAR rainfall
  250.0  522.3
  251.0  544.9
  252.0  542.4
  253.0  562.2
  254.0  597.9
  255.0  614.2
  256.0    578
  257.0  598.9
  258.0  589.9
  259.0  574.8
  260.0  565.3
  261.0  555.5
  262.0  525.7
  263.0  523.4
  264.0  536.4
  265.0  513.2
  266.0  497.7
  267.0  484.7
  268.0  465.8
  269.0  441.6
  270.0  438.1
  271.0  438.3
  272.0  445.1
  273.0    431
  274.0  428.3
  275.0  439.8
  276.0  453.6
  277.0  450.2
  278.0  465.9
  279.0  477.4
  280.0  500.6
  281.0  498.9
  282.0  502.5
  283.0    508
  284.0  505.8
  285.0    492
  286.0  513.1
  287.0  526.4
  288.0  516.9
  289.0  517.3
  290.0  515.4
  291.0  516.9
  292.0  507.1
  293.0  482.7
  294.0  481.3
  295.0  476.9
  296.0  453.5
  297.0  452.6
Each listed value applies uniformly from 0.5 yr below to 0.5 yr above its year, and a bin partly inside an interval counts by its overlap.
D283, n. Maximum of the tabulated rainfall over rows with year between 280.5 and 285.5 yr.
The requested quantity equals 508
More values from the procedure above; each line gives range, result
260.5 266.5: 555.5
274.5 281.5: 500.6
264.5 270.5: 513.2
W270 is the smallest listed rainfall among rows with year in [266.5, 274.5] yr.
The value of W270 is 428.3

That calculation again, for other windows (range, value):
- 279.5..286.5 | 492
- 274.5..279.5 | 439.8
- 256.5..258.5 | 589.9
